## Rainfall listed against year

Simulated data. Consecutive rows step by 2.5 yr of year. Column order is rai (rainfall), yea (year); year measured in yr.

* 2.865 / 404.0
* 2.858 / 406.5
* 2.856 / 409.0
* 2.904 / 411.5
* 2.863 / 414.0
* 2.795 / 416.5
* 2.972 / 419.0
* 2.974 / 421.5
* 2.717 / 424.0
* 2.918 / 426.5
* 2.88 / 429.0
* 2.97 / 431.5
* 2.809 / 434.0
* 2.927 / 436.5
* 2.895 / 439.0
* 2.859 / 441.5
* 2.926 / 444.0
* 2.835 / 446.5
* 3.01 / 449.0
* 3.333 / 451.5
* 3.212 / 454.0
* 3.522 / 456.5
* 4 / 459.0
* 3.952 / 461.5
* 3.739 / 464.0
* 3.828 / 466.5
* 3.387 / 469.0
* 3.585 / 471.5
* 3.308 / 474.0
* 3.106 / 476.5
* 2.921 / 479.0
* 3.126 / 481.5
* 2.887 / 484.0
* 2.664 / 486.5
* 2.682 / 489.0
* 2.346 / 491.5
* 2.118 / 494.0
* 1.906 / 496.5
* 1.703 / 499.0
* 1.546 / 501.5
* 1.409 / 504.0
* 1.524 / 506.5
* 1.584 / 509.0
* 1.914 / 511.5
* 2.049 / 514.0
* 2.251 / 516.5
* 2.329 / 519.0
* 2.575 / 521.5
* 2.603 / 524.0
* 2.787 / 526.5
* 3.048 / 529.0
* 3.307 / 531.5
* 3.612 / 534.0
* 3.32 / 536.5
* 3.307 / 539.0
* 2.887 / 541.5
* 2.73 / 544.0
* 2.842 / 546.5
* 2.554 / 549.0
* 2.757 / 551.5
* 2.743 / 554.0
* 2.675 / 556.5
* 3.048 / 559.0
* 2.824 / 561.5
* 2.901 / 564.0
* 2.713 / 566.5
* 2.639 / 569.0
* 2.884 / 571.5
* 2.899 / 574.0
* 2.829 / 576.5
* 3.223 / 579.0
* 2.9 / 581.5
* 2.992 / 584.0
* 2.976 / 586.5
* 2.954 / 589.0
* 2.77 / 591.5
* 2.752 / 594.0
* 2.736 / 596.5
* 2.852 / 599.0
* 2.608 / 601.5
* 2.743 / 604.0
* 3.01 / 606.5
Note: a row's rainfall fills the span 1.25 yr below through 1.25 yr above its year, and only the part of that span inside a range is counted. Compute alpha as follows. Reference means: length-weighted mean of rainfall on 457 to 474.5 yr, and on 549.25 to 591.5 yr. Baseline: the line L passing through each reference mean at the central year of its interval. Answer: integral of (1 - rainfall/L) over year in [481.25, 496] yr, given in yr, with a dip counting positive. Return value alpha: 4.0 yr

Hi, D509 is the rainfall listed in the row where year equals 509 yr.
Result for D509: 1.584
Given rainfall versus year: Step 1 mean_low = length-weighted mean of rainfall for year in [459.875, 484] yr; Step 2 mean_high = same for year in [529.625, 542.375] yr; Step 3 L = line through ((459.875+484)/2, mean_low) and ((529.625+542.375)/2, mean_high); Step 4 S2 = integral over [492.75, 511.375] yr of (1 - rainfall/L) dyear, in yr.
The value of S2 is 9.21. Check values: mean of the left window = 3.42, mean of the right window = 3.29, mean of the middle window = 1.7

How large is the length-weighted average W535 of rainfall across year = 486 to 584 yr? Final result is 2.58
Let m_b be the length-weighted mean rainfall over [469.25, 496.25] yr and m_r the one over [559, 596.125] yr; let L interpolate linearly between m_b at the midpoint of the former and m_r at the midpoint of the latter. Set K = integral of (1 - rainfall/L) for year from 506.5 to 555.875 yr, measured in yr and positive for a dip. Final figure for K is 3.50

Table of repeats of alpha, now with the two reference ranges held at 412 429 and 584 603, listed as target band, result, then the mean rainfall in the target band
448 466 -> -4.4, 3.56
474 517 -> 9.1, 2.25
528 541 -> -2.1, 3.3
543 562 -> 0.4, 2.77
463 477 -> -3.2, 3.51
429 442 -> -0.1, 2.89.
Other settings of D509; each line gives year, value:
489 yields 2.682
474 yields 3.308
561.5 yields 2.824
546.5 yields 2.842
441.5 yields 2.859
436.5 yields 2.927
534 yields 3.612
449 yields 3.01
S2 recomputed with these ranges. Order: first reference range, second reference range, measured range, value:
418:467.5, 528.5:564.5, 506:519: 4.73 yr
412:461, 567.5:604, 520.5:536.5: -0.54 yr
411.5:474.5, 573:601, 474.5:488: 0.58 yr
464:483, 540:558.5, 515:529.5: 1.95 yr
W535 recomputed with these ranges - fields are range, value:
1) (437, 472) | 3.35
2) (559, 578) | 2.83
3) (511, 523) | 2.25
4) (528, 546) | 3.16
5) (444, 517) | 2.75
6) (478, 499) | 2.52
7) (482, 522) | 2.1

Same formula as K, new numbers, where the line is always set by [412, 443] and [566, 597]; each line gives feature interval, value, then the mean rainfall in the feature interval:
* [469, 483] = -1.65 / 3.22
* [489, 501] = 3.42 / 2.06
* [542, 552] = 0.50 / 2.73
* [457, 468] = -3.68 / 3.84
